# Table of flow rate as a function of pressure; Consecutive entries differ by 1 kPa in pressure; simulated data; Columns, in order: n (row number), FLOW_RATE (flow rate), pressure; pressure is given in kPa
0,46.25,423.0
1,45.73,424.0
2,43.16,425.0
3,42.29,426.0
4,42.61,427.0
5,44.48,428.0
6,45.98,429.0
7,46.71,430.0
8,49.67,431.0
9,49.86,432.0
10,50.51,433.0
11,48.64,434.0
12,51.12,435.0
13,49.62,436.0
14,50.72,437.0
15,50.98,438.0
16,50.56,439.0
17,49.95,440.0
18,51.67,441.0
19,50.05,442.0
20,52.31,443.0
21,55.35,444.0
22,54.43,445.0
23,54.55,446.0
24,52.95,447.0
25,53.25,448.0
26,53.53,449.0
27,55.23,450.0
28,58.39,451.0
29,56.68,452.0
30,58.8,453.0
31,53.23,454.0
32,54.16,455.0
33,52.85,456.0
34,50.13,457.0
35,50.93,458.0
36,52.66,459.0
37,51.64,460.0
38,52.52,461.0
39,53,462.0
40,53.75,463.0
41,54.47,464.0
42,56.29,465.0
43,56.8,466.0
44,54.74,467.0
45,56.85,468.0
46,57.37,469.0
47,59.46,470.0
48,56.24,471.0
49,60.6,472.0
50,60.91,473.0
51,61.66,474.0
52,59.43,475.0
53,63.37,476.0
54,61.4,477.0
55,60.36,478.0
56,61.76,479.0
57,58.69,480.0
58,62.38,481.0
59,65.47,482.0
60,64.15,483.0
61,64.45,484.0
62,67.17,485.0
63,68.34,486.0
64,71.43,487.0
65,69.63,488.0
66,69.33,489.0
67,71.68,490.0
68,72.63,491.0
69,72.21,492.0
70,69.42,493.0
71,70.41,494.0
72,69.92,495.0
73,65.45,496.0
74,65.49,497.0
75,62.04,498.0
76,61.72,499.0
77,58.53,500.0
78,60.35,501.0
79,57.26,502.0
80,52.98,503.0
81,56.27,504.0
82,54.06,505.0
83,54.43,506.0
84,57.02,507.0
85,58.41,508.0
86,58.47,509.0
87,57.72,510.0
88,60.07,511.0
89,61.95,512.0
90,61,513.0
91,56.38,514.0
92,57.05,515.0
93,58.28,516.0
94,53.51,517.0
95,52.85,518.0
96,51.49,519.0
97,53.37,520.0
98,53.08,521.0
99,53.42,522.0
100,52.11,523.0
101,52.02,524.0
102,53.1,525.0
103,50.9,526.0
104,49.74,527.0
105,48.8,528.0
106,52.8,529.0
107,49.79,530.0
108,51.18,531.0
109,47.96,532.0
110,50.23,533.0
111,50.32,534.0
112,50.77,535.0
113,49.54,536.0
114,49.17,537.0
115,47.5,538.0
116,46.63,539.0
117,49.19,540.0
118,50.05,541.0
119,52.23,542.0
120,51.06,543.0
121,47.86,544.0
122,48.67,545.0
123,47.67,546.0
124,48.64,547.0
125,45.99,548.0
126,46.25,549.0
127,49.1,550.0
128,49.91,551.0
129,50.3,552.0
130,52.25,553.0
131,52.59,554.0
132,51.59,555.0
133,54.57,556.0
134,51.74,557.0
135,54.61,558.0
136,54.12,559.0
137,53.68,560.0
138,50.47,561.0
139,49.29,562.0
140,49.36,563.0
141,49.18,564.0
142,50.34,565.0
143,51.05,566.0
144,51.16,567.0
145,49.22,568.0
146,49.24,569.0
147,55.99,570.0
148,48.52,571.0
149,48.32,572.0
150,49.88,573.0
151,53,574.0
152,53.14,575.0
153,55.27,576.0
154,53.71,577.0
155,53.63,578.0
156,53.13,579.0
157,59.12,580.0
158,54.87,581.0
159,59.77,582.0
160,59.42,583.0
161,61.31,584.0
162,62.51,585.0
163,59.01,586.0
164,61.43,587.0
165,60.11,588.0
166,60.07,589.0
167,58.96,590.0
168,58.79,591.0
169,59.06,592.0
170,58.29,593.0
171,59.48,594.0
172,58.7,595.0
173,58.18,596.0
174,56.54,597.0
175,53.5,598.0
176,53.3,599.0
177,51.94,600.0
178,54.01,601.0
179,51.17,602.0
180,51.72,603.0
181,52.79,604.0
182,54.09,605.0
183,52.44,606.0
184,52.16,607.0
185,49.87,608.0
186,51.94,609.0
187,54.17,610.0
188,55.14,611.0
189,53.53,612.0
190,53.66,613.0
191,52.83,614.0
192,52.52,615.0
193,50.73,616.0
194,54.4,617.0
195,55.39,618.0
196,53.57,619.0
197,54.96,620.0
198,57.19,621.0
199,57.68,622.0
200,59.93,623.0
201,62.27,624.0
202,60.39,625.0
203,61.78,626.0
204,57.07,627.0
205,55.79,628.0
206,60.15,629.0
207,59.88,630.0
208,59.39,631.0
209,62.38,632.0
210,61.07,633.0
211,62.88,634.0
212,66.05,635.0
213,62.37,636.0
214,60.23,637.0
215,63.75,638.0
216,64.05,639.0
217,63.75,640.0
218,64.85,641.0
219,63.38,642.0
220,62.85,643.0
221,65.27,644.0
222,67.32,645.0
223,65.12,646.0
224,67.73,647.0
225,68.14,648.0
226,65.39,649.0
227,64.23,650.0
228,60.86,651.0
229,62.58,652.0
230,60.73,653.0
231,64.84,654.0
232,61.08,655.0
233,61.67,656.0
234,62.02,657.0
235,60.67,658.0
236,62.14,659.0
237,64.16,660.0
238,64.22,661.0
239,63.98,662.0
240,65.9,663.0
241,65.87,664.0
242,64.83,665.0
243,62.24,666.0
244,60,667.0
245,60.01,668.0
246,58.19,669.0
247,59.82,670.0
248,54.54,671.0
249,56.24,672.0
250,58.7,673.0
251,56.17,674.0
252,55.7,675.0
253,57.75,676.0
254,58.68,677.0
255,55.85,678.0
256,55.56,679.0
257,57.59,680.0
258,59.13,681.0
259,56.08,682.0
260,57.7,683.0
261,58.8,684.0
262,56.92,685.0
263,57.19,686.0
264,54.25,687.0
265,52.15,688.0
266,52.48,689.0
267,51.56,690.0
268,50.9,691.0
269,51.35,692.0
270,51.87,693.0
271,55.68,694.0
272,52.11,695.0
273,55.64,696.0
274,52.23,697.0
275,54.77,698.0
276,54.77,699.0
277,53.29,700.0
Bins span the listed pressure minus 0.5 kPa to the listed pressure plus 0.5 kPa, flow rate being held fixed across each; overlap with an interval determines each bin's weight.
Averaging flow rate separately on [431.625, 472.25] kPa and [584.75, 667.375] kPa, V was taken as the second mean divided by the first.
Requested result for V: 1.1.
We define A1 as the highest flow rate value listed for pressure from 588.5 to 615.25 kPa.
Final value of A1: 60.07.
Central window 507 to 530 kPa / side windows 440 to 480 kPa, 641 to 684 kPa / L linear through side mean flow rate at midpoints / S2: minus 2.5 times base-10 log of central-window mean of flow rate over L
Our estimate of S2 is 0.05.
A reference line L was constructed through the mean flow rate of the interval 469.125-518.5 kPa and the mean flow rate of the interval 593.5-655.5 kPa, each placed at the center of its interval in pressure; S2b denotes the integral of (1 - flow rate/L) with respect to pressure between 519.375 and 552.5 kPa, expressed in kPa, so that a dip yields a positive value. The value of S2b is 5.91 kPa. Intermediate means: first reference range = 61.9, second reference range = 58.6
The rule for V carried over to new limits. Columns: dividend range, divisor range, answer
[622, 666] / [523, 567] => 1.25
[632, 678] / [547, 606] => 1.15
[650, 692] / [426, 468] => 1.13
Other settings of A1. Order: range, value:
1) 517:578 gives 55.99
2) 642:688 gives 68.14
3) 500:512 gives 61.95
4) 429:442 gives 51.67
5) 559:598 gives 62.51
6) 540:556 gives 54.57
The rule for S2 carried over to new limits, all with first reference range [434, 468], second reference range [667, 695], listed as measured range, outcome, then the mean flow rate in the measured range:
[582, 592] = -0.099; 60.1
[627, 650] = -0.141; 63.1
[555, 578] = 0.060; 51.7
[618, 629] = -0.053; 58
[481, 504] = -0.217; 65.6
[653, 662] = -0.127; 62.6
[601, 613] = 0.047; 52.7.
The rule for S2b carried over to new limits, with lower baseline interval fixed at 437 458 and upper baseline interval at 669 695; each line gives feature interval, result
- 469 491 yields -4.1 kPa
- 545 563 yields 1.2 kPa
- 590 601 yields -0.4 kPa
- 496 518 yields -1.8 kPa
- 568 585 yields 0.1 kPa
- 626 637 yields -1.1 kPa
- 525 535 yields 0.7 kPa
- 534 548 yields 1.3 kPa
